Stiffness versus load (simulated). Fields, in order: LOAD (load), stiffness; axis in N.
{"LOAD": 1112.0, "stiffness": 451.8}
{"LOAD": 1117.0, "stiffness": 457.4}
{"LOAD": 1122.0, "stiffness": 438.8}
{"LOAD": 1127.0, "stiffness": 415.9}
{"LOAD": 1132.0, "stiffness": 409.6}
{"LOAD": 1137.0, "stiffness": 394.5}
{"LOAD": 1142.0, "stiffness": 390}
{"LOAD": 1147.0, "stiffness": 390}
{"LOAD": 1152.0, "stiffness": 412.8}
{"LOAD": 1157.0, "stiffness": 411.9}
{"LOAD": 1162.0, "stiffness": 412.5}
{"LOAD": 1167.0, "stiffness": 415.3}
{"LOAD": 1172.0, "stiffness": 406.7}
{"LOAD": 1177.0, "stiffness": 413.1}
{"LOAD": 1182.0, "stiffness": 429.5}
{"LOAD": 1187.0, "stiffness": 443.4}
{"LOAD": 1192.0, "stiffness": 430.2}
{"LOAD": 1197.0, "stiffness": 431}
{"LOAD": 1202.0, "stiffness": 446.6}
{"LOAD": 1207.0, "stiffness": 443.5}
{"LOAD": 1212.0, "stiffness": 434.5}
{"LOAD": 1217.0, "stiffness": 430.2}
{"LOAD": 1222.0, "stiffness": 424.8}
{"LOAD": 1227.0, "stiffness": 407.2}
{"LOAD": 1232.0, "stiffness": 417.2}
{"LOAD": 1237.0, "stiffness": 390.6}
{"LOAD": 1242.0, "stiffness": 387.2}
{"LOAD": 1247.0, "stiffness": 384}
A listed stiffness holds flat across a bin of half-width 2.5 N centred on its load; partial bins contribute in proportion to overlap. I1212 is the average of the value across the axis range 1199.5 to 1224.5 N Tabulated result 436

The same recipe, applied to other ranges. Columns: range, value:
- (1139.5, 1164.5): 403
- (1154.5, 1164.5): 412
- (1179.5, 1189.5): 436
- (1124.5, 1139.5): 407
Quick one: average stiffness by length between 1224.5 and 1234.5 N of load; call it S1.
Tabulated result 412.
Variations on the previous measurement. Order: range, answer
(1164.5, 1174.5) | 411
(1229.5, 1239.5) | 404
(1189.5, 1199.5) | 431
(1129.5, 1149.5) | 396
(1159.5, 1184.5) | 415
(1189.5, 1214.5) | 437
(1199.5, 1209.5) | 445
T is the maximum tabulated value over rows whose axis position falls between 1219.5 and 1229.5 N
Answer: 424.8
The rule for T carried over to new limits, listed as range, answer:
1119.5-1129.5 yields 438.8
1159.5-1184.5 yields 429.5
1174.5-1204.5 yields 446.6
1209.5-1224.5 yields 434.5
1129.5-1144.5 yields 409.6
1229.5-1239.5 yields 417.2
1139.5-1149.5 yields 390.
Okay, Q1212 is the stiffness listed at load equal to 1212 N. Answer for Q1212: 434.5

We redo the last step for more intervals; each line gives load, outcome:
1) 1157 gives 411.9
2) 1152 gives 412.8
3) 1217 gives 430.2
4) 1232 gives 417.2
